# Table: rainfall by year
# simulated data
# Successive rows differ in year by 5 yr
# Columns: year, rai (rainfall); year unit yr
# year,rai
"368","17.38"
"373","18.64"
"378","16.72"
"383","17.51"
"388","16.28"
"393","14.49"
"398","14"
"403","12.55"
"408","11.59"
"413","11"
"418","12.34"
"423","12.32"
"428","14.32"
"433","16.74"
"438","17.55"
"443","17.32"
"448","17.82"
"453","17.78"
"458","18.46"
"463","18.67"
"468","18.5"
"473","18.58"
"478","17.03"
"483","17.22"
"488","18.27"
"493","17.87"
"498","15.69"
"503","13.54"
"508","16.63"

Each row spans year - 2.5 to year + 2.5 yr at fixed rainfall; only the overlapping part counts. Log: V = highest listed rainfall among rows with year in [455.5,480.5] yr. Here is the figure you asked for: 18.67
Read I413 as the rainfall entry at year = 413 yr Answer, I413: 11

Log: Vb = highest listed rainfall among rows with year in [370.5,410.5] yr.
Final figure 18.64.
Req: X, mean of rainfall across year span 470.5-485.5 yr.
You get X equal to 17.6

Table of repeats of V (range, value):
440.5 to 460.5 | 18.46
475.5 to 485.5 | 17.22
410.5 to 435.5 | 16.74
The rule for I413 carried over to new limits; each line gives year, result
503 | 13.54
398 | 14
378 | 16.72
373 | 18.64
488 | 18.27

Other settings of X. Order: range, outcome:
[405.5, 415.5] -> 11.3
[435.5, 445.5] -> 17.4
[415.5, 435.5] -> 13.9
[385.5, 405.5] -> 14.3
